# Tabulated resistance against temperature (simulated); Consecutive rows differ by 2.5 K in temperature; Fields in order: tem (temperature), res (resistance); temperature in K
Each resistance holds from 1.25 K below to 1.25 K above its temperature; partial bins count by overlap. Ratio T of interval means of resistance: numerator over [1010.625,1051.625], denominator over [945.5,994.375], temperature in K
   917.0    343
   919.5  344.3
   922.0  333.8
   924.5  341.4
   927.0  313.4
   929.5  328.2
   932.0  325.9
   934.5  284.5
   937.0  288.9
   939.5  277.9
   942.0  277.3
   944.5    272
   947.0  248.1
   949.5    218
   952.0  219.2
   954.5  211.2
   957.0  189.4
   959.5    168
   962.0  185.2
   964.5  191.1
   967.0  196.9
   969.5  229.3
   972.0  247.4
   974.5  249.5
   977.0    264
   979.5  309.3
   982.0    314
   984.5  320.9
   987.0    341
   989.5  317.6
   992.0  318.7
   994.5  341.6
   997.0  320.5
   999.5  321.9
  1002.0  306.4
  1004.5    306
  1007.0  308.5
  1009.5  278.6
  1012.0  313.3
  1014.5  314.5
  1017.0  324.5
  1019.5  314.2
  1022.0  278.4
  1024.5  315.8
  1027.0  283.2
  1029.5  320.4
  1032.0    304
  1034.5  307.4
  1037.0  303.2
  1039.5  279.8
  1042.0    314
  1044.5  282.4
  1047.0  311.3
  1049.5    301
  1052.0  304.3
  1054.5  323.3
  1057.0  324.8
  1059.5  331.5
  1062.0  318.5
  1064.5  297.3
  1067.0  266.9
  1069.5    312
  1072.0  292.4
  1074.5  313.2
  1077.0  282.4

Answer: 1.21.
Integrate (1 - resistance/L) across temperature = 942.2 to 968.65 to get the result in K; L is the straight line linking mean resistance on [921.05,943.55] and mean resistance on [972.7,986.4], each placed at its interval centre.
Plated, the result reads 7.7 K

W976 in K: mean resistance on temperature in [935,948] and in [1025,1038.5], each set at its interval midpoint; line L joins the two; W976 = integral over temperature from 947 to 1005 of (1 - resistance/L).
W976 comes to 4.6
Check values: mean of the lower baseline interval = 274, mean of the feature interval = 264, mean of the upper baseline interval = 304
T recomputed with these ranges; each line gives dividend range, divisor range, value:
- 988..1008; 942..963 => 1.46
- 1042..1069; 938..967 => 1.38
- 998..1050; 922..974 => 1.20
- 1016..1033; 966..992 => 1.08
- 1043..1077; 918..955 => 1.06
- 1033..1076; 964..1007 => 1.05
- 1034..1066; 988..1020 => 0.98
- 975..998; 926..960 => 1.21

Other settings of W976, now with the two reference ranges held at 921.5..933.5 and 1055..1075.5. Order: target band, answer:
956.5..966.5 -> 4.3 K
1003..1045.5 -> 1.4 K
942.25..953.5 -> 2.9 K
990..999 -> -0.2 K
